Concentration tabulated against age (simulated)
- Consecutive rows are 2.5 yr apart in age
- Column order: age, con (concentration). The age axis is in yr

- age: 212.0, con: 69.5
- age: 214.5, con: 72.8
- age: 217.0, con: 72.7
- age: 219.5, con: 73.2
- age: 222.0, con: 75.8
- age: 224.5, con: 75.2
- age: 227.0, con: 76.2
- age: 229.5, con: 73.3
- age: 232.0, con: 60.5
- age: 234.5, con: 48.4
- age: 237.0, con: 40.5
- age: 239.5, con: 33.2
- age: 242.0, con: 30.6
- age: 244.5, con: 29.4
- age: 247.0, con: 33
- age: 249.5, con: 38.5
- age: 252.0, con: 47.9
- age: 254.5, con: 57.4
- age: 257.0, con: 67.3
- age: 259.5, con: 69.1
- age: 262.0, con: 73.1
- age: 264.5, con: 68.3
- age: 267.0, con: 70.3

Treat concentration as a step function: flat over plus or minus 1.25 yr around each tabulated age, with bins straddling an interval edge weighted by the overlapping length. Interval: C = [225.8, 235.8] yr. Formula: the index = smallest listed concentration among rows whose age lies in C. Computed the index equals 48.4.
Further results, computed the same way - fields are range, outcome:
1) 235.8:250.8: 29.4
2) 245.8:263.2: 33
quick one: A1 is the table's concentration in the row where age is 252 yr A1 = 47.9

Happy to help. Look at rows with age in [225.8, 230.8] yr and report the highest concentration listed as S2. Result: 76.2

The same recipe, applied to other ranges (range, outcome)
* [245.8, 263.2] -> 73.1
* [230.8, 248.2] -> 60.5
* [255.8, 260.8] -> 69.1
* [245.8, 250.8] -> 38.5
